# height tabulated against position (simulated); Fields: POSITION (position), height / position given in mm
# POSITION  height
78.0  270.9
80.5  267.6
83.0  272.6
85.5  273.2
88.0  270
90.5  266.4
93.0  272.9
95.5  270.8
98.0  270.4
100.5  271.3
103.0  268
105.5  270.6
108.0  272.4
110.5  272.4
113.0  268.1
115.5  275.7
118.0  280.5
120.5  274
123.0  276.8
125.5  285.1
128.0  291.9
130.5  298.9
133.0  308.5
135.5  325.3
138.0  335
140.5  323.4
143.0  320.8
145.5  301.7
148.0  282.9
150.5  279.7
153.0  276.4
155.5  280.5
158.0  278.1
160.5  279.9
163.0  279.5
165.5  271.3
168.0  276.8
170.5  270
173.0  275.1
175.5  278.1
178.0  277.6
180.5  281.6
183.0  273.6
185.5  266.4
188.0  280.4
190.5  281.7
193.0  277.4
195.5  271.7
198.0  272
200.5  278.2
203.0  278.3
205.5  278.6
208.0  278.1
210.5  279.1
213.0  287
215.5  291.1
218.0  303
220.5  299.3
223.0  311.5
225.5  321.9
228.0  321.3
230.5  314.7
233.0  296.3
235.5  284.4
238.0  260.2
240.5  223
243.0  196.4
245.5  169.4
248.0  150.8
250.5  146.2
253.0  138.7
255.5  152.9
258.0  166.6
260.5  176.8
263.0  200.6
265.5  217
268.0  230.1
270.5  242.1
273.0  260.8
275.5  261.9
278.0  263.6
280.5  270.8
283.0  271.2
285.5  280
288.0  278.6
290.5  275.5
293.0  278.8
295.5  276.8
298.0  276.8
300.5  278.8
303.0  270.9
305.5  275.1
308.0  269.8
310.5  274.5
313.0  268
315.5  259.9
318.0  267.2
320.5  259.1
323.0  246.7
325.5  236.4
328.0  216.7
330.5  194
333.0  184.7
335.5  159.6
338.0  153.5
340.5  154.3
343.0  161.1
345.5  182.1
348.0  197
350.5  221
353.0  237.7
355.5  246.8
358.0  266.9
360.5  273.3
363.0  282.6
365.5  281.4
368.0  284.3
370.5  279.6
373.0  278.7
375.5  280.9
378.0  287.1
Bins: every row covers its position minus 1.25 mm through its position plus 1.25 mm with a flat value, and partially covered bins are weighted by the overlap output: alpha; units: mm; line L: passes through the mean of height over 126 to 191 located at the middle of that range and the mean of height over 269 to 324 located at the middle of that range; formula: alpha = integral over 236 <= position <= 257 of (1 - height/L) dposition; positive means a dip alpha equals 7.0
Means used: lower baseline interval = 288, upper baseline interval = 268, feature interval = 183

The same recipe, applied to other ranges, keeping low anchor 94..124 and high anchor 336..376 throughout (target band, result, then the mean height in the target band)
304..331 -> -1.49 mm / 253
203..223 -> -2.54 mm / 289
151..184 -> -1.69 mm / 277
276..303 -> -3.33 mm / 275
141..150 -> -1.18 mm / 302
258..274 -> 2.04 mm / 216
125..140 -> -2.26 mm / 309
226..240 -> -2.19 mm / 293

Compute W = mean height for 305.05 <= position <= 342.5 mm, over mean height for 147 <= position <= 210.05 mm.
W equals 0.8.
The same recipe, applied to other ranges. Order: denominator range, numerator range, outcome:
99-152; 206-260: 0.85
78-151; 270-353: 0.85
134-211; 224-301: 0.85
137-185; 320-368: 0.77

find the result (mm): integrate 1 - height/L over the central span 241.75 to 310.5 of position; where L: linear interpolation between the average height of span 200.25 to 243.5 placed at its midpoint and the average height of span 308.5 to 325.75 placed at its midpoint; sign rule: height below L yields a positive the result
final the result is 9.38 mm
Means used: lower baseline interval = 285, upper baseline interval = 261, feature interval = 233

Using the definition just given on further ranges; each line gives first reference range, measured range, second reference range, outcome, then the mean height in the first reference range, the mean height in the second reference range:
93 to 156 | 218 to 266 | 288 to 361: 5.10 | 287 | 237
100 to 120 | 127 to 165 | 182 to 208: -3.20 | 272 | 276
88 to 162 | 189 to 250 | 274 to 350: -1.64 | 285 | 241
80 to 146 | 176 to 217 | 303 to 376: -1.71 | 285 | 238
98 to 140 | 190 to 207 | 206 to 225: 0.90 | 286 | 293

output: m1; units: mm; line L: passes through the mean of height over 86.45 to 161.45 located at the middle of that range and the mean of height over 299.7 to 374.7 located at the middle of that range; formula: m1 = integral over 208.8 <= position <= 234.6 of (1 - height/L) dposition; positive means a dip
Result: -3.7 mm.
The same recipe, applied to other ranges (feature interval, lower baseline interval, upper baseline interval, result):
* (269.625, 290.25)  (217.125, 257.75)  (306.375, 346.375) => -3.3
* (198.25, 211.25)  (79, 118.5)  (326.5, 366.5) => -1.7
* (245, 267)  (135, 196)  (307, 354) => 7.0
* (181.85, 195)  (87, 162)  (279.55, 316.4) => 0.2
